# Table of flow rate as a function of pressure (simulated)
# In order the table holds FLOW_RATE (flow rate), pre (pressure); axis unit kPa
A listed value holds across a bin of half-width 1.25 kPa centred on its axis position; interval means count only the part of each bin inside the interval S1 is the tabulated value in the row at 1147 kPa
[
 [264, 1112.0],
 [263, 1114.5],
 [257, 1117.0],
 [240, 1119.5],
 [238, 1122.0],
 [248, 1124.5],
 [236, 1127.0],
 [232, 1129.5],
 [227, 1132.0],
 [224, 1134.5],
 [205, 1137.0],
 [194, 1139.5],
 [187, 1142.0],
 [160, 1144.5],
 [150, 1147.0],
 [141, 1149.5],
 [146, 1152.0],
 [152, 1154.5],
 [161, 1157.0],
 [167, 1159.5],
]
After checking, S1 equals 150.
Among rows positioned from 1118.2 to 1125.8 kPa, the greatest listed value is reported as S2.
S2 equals 248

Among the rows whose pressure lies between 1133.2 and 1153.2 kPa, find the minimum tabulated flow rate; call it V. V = 141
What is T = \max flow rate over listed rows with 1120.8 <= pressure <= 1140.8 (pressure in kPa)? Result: 248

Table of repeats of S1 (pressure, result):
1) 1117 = 257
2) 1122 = 238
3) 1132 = 227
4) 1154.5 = 152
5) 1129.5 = 232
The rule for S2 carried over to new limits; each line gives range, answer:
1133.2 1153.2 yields 224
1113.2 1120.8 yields 263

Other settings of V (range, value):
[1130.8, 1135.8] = 224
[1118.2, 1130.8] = 232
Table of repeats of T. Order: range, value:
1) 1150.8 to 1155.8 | 152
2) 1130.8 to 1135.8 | 227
